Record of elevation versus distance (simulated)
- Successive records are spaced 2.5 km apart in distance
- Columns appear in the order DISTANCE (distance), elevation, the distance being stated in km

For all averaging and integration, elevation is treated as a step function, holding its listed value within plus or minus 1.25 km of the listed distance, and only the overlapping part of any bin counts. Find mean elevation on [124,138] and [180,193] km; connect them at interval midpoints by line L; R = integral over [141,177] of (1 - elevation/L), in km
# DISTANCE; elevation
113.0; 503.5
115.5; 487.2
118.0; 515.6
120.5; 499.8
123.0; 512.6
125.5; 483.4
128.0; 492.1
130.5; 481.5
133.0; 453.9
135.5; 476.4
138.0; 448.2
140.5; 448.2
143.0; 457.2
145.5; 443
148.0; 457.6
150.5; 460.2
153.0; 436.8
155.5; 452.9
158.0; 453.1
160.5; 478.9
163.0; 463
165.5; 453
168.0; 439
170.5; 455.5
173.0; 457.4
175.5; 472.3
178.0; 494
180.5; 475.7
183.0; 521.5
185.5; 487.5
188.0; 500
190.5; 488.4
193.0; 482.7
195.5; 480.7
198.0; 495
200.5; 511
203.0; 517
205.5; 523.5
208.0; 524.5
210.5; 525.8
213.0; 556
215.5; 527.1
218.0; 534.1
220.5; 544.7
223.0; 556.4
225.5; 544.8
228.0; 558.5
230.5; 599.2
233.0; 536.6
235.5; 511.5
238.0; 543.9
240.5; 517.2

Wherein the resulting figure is 2.2 km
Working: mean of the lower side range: 475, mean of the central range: 456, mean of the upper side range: 495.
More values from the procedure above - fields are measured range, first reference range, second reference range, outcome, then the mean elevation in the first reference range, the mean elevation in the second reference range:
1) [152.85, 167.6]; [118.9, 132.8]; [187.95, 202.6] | 1.1 km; 491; 494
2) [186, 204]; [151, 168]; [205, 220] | 0.4 km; 455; 533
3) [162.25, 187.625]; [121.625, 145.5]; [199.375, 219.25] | 1.5 km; 471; 527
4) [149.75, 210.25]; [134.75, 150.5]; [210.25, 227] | 2.1 km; 455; 542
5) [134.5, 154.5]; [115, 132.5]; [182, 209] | 1.8 km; 495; 503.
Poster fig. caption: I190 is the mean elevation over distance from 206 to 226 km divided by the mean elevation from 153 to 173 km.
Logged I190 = 1.18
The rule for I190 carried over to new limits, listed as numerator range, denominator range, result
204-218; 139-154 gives 1.18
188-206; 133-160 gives 1.10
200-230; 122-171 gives 1.16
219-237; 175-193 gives 1.12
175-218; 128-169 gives 1.11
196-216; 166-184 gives 1.10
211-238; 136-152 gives 1.20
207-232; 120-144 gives 1.15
